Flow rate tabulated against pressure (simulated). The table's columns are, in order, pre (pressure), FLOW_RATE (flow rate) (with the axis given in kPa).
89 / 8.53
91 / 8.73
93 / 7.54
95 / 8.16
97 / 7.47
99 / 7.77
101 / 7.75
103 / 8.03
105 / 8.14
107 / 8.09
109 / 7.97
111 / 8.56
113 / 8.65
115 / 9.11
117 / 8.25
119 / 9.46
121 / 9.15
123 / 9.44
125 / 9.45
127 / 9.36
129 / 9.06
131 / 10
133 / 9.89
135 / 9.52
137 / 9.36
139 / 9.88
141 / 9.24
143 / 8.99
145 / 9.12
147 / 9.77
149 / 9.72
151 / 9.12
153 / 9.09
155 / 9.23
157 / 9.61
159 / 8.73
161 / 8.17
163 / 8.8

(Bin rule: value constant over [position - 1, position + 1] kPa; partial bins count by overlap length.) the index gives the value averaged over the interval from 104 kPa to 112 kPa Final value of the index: 8.19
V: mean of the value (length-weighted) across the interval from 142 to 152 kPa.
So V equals 9.34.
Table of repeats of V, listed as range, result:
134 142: 9.5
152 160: 9.16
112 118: 8.67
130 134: 9.95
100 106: 7.97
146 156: 9.39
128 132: 9.53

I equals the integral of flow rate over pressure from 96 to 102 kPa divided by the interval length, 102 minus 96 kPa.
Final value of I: 7.66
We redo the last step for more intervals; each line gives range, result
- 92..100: 7.73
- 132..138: 9.59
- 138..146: 9.31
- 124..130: 9.29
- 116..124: 9.07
